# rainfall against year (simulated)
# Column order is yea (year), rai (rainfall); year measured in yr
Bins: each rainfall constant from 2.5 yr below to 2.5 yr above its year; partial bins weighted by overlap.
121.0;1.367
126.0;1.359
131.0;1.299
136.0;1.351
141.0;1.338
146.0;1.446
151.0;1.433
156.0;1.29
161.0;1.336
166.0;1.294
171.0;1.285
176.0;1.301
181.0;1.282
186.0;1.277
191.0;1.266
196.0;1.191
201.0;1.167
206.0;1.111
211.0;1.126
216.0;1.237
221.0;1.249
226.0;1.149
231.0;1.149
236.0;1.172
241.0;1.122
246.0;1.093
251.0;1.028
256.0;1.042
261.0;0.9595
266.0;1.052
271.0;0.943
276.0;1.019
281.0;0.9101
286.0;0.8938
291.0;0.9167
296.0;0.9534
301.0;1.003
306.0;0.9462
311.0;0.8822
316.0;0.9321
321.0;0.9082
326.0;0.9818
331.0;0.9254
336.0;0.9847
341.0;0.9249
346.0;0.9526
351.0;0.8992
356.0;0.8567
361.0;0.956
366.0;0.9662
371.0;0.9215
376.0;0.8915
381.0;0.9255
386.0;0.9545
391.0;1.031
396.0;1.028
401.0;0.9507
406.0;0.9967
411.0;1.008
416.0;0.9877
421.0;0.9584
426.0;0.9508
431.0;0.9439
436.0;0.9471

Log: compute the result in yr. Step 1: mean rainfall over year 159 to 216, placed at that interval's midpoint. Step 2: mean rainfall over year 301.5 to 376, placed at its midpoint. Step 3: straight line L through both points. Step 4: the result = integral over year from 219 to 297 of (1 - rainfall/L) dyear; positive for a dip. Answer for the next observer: 4.0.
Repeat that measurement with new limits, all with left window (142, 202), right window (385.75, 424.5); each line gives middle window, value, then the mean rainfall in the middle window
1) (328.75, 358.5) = 4.1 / 0.924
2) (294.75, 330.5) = 5.5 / 0.942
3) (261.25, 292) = 5.4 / 0.958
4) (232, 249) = 1.2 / 1.13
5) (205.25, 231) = 1.3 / 1.18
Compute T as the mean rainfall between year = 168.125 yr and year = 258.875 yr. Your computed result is 1.18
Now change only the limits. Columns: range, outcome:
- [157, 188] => 1.3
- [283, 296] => 0.915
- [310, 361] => 0.928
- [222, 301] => 1.03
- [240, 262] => 1.05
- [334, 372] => 0.932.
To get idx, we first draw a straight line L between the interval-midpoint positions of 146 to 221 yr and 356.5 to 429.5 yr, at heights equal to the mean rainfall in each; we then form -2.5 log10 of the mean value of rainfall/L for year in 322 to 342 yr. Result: 0.105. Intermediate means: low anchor 1.26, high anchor 0.963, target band 0.953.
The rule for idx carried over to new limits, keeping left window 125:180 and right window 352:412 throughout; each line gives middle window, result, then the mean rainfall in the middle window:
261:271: 0.15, 1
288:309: 0.15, 0.952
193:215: 0.08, 1.16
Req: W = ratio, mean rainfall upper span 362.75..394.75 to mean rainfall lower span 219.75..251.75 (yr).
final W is 0.8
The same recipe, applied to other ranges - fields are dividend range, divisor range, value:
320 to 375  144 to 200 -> 0.72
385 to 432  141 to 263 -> 0.81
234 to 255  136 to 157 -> 0.80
